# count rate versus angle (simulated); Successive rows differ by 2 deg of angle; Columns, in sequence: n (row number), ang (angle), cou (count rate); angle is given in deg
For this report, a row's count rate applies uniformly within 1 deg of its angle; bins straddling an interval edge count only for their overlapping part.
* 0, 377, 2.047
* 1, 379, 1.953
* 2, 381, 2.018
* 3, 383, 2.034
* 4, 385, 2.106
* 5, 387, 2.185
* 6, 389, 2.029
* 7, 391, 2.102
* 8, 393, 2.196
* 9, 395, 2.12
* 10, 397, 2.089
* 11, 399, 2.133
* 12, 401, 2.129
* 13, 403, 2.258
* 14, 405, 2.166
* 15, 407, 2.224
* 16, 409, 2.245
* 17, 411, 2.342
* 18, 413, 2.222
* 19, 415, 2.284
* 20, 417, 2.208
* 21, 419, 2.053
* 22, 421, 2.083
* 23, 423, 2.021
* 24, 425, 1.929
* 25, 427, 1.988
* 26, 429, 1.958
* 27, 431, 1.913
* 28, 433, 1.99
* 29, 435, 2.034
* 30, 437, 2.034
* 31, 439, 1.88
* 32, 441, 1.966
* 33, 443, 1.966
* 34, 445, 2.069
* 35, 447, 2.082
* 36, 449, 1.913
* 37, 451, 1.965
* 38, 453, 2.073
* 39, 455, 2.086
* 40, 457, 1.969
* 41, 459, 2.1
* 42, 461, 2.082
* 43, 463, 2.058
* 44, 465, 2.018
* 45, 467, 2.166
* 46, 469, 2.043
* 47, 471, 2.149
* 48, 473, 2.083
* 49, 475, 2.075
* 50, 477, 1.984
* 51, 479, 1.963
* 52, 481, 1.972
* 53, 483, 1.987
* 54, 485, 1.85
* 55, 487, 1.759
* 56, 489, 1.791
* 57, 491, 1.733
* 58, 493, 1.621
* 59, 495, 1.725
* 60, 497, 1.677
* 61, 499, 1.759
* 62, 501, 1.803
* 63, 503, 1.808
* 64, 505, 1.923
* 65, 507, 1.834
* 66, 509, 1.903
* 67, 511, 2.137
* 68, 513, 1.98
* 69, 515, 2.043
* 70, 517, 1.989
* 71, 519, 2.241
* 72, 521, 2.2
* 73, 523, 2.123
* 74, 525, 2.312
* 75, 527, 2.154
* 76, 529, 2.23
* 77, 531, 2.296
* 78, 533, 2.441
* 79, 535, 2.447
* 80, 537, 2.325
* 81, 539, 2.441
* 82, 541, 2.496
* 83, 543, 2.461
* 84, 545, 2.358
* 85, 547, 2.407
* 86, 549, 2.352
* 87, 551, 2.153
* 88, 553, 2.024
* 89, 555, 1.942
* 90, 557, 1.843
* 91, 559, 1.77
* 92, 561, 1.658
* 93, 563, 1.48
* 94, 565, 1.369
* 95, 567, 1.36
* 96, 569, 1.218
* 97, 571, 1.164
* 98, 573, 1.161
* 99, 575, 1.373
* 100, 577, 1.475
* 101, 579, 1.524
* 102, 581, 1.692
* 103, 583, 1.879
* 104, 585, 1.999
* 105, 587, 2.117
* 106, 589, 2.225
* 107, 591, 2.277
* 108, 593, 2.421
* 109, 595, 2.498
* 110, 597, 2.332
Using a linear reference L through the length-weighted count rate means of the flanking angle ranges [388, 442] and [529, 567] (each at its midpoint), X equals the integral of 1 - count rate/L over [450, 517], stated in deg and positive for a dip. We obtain 5.1 deg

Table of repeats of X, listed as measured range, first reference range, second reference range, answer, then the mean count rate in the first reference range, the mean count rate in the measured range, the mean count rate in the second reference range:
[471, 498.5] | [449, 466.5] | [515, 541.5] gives 3.3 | 2.04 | 1.87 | 2.27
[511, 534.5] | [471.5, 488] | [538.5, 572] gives -3.1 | 1.96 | 2.19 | 1.9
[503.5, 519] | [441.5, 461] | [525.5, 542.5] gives 1.9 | 2.03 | 1.98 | 2.36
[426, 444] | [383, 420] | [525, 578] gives 1.3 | 2.17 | 1.97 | 1.95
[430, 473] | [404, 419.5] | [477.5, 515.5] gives 0.4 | 2.22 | 2.03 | 1.86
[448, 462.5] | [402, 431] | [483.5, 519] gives -0.2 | 2.13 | 2.03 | 1.86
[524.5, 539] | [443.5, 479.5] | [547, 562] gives -2.3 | 2.05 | 2.32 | 1.99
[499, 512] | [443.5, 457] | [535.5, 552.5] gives 2.0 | 2.02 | 1.89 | 2.37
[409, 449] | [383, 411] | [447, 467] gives 0.7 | 2.15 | 2.06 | 2.04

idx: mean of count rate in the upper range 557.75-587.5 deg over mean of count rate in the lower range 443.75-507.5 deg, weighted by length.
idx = 0.8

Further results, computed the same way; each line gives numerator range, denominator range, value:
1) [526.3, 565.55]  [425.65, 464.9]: 1.07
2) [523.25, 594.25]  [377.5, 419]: 0.92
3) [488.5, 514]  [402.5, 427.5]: 0.85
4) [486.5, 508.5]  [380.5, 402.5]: 0.84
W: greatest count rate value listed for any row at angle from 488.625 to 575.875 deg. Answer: 2.496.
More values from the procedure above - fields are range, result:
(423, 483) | 2.166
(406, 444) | 2.342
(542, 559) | 2.461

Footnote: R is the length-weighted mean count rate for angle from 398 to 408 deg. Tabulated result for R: 2.18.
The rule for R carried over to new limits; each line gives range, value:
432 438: 2.02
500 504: 1.81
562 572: 1.32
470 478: 2.07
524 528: 2.23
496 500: 1.72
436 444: 1.96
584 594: 2.21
